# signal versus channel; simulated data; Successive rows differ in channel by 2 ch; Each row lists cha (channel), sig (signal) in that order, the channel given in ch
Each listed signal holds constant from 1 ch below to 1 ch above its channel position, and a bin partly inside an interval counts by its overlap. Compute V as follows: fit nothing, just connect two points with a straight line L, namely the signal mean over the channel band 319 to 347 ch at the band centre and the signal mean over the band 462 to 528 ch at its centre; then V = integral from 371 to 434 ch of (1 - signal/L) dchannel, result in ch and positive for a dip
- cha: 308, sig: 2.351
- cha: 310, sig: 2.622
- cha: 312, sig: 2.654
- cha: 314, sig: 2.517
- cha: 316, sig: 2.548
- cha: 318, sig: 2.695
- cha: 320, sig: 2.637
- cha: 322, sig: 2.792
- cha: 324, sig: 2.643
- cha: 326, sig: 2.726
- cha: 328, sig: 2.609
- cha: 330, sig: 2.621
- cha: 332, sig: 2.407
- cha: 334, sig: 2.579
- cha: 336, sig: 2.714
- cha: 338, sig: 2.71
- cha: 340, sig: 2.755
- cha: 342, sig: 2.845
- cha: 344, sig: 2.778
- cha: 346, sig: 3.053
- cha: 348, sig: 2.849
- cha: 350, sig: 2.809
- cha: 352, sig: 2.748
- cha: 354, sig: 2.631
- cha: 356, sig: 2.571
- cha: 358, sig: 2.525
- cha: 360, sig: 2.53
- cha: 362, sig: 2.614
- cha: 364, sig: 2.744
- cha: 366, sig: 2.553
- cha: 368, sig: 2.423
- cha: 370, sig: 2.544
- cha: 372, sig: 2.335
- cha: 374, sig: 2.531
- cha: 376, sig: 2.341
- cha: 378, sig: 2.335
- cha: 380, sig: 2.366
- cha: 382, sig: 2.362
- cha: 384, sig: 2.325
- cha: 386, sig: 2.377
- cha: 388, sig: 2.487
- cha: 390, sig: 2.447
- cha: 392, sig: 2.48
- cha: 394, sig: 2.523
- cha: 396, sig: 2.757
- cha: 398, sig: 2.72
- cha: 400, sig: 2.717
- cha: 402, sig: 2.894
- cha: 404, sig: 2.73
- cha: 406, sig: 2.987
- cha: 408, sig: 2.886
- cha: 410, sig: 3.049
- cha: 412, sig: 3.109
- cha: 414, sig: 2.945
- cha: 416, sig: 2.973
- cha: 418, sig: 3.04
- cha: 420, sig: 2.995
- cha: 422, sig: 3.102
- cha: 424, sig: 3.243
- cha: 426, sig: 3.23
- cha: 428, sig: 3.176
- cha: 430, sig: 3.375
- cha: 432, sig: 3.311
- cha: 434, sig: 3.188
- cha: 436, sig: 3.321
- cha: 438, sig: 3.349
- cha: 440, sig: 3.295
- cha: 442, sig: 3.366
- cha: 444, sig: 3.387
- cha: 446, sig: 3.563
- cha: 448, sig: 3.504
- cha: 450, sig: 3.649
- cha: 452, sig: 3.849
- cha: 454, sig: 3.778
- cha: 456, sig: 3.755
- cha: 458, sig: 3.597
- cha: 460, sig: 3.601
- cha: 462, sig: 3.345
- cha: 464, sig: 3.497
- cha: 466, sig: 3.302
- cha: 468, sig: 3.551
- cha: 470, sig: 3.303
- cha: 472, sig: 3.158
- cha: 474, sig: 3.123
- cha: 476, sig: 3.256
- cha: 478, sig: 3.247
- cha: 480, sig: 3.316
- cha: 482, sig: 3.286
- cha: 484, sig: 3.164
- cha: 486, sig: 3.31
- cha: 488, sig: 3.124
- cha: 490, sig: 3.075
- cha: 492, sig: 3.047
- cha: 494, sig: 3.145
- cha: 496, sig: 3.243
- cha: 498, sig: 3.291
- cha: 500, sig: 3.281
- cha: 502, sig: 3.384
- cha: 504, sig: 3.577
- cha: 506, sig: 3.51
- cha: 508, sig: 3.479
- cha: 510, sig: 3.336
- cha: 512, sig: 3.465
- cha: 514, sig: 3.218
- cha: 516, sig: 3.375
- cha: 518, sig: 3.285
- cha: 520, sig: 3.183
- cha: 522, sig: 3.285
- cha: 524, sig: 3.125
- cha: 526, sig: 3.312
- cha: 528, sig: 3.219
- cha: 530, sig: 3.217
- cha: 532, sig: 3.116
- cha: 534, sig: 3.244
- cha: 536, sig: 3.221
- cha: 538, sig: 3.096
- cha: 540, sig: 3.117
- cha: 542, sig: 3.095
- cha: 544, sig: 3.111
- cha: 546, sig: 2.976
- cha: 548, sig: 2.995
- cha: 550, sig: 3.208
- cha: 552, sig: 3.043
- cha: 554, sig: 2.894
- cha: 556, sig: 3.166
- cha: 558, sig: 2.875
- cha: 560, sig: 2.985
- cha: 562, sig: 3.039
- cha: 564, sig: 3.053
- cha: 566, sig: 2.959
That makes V 3.7 ch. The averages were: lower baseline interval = 2.7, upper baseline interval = 3.29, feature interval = 2.79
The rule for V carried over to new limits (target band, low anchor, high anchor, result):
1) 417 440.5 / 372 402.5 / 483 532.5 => -3.83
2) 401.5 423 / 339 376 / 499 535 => -0.74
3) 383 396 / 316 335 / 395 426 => 1.85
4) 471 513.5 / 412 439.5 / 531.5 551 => -1.83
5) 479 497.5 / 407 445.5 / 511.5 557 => -0.11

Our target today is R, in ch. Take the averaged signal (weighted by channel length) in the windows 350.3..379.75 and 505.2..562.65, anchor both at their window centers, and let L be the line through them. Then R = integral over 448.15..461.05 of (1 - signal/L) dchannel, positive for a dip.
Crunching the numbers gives -3.7 ch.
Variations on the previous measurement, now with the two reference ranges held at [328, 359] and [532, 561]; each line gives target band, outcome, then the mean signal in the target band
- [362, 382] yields 2.10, 2.47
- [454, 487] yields -4.96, 3.38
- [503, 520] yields -2.16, 3.39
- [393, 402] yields 0.32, 2.7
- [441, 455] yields -3.34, 3.59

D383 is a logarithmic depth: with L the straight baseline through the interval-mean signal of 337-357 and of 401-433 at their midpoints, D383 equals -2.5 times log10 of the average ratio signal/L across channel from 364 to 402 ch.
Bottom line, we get 0.17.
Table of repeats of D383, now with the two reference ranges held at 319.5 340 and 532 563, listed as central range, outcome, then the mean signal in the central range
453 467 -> -0.22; 3.55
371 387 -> 0.16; 2.37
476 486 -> -0.11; 3.26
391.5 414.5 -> -0.01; 2.82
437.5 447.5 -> -0.18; 3.4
